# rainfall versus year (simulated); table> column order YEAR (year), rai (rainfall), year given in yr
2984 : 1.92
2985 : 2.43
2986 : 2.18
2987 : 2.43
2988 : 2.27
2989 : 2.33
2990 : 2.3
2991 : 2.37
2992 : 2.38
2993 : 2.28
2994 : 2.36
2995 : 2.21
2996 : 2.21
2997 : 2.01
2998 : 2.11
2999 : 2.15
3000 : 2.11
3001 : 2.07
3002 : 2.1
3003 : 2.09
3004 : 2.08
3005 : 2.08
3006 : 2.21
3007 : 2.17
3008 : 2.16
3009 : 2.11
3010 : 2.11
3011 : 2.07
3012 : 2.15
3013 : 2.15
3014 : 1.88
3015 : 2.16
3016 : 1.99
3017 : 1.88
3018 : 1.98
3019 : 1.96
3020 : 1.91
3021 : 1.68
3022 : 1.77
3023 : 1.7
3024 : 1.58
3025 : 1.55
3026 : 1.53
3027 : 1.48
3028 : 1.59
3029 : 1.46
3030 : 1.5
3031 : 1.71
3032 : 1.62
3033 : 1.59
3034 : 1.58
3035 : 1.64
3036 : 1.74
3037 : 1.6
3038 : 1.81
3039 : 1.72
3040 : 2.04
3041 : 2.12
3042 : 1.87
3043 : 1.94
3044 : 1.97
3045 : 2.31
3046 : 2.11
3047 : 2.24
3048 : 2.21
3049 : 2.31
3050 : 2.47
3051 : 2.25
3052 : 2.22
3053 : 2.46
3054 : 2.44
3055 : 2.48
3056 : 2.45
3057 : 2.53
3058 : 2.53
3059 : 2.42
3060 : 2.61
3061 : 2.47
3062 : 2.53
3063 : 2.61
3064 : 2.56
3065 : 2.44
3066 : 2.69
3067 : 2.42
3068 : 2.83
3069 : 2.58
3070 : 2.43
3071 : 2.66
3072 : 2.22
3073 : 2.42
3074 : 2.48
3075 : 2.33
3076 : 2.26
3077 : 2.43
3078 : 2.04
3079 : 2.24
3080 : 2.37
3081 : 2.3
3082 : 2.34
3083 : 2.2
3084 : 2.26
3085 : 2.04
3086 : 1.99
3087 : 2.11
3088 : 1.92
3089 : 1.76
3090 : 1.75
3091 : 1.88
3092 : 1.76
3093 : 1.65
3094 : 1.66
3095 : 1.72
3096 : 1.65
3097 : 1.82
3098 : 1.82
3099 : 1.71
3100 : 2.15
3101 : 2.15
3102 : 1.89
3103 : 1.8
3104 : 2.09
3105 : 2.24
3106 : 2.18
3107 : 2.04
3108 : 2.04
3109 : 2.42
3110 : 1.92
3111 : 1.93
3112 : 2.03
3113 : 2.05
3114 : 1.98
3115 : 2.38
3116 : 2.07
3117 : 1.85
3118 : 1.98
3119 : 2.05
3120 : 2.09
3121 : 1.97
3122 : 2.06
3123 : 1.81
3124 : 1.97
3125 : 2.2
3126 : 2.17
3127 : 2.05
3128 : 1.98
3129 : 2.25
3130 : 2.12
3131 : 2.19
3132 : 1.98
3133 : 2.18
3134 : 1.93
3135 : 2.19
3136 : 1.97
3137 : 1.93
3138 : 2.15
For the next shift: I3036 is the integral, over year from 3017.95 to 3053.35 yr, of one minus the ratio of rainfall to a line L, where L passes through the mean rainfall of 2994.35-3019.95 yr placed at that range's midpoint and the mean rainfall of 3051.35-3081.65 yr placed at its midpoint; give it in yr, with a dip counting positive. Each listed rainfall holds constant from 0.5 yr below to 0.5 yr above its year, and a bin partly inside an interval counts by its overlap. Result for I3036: 6.3 yr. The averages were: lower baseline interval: 2.09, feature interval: 1.86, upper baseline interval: 2.45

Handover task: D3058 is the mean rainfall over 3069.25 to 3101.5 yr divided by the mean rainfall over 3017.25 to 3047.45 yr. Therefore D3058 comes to 1.17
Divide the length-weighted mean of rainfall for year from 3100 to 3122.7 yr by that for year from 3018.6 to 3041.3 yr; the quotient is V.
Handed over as 1.22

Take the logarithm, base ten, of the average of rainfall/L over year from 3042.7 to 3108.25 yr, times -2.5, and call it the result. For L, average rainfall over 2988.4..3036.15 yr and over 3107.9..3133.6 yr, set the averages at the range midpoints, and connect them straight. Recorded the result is -0.10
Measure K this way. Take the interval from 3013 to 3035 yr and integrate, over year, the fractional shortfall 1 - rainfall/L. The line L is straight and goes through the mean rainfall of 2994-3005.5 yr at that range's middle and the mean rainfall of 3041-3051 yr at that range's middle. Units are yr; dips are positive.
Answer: 4.26 yr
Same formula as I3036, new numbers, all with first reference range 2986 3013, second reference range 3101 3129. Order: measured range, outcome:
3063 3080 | -2.74 yr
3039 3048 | 0.31 yr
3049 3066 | -2.80 yr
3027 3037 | 2.57 yr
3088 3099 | 1.71 yr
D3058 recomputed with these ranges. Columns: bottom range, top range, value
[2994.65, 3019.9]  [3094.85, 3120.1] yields 0.96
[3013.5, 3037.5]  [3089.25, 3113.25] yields 1.13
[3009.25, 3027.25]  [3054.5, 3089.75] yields 1.26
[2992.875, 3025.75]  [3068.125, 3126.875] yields 1.03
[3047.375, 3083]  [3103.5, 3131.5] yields 0.86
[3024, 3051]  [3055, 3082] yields 1.34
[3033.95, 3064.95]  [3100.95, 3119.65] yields 0.93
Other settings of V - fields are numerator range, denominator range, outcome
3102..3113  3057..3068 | 0.81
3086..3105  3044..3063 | 0.78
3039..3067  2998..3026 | 1.17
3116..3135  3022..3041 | 1.24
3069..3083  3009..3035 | 1.32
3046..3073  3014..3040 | 1.43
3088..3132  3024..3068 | 0.95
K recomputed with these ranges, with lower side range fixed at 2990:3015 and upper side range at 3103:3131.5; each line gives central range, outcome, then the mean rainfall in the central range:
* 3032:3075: -2.8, 2.26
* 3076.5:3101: 1.2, 1.99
